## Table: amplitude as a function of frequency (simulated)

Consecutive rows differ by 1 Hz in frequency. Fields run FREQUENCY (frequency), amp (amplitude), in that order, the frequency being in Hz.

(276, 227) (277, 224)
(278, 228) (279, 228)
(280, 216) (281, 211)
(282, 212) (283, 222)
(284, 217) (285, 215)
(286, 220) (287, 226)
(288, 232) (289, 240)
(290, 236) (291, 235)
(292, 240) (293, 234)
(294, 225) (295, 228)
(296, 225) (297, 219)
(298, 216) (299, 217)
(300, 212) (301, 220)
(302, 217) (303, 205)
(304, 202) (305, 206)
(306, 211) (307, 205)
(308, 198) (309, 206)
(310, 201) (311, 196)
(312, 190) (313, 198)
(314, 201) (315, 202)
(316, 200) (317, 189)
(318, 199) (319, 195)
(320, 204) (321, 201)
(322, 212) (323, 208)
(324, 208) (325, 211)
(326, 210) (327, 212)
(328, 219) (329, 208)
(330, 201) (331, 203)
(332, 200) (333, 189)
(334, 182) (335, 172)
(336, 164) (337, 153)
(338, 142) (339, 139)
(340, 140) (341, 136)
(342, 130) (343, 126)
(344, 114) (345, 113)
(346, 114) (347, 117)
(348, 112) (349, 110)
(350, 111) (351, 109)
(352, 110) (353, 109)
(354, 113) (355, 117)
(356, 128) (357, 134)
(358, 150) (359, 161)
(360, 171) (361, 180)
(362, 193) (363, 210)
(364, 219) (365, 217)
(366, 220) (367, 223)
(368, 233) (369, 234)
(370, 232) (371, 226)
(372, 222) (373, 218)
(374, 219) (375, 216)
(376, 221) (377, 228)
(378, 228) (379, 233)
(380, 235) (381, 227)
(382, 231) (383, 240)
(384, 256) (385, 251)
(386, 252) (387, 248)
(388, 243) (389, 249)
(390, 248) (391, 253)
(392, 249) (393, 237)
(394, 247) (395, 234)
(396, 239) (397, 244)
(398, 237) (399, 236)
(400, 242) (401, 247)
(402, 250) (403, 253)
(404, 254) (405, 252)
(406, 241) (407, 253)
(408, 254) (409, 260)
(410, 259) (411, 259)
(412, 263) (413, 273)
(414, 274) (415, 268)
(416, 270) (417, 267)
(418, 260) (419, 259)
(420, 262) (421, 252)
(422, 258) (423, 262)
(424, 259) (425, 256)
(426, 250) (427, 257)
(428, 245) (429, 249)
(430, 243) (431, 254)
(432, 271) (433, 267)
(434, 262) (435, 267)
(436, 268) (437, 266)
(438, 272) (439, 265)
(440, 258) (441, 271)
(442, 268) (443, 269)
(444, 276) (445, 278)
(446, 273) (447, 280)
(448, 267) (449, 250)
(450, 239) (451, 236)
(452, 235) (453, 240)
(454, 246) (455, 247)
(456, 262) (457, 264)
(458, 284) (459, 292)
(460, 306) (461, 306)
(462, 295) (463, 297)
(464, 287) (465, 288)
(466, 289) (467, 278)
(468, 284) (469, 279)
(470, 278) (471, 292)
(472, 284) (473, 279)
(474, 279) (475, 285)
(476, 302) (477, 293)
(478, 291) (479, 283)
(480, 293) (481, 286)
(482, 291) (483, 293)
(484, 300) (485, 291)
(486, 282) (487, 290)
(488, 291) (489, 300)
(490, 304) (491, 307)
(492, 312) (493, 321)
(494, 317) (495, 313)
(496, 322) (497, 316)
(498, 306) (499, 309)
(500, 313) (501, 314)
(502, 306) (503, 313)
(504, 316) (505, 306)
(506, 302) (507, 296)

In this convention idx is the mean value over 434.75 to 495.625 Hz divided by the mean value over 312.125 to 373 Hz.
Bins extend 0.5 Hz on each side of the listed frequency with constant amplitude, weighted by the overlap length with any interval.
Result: 1.61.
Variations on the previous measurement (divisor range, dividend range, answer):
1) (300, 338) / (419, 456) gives 1.30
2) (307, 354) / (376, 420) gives 1.46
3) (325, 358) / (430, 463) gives 1.79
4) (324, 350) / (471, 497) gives 1.85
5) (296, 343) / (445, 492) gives 1.45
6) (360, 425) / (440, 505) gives 1.19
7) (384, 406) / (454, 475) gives 1.15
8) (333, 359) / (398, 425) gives 1.95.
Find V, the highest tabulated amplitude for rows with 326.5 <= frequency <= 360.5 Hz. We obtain 219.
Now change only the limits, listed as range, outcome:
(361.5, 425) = 274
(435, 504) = 322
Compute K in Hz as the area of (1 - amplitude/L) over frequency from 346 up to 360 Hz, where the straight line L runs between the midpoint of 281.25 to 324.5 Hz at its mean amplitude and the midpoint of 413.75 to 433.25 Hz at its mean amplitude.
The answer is 6.6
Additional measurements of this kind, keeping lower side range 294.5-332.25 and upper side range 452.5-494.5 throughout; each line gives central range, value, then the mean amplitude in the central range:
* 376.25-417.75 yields 0.1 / 248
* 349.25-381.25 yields 6.3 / 188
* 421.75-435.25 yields 0.4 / 257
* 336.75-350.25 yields 5.9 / 125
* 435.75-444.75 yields 0.1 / 268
